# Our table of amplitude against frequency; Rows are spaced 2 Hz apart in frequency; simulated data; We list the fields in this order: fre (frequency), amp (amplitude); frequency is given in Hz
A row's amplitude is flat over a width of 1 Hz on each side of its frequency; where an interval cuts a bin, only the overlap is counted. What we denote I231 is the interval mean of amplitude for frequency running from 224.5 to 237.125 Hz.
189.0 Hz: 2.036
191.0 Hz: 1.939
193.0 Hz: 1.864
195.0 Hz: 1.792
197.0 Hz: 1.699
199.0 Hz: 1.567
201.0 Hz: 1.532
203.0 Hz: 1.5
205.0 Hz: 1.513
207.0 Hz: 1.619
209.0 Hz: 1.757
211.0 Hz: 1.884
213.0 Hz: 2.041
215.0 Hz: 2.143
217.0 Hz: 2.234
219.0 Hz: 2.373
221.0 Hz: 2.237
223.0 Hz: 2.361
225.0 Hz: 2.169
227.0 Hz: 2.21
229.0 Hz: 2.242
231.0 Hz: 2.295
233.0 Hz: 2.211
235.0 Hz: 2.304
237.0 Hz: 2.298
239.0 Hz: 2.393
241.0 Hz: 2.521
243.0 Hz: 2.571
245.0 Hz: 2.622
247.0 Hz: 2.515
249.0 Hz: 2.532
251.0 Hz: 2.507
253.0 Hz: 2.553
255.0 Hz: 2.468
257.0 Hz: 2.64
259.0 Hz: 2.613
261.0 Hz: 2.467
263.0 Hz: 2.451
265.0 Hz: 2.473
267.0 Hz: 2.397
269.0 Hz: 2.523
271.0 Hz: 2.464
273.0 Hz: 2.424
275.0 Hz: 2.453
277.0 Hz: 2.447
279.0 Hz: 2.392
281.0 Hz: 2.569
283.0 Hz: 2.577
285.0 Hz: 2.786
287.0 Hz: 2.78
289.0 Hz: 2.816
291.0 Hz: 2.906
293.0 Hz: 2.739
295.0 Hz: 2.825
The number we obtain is 2.25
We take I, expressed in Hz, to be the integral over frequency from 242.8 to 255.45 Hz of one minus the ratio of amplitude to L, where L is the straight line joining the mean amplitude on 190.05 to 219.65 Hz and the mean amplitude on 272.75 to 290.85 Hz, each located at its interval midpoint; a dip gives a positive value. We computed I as -1.49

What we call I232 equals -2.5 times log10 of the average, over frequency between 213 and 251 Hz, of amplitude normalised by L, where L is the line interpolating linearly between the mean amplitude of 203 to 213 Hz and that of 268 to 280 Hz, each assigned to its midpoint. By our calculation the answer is -0.18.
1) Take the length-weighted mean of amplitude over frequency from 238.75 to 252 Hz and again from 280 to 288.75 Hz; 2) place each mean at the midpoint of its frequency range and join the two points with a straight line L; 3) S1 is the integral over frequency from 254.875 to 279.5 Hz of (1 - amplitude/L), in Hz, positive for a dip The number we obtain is 1.3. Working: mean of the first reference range 2.53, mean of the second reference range 2.69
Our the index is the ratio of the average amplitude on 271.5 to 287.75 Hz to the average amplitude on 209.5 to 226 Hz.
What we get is 1.18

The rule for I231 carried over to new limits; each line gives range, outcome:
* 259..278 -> 2.46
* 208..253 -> 2.3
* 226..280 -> 2.44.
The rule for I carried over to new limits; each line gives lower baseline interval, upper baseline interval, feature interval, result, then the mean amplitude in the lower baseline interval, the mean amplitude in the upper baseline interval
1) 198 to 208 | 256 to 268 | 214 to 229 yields -3.26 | 1.55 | 2.51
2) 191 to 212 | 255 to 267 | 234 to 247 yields -1.32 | 1.69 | 2.51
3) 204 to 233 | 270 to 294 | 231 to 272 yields -2.02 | 2.08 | 2.61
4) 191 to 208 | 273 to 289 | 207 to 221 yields -1.76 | 1.65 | 2.58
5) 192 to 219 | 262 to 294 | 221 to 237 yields -1.60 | 1.8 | 2.57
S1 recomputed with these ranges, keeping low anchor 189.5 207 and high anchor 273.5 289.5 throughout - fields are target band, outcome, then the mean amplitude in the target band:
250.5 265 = -1.21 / 2.53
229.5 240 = -1.10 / 2.3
